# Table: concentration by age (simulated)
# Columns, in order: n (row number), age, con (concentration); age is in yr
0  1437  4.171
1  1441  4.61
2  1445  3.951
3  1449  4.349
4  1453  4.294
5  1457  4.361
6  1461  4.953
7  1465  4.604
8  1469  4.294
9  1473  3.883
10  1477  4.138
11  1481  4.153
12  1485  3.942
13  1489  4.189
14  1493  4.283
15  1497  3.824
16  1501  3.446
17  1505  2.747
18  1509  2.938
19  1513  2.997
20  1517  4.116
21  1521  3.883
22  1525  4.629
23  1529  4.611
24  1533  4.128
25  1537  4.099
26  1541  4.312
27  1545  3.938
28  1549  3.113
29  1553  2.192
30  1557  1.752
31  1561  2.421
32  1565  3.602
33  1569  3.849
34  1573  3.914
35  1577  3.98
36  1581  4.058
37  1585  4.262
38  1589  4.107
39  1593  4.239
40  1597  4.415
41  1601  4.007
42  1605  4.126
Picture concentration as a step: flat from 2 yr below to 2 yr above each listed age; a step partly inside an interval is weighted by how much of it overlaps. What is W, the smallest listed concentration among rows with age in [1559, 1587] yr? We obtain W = 2.421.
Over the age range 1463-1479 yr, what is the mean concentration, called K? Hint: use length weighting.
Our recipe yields 4.23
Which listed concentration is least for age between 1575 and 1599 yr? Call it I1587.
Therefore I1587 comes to 3.98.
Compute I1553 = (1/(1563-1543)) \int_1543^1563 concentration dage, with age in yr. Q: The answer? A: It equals 2.68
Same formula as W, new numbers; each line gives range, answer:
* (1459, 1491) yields 3.883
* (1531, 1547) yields 3.938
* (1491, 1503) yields 3.446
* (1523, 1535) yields 4.128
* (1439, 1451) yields 3.951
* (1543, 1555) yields 2.192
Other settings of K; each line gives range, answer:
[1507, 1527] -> 3.71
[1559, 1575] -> 3.45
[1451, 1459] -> 4.33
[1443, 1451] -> 4.15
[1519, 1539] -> 4.27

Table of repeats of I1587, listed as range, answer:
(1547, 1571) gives 1.752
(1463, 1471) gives 4.294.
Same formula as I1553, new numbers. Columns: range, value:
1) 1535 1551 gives 3.87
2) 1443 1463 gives 4.38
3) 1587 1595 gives 4.17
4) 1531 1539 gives 4.11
